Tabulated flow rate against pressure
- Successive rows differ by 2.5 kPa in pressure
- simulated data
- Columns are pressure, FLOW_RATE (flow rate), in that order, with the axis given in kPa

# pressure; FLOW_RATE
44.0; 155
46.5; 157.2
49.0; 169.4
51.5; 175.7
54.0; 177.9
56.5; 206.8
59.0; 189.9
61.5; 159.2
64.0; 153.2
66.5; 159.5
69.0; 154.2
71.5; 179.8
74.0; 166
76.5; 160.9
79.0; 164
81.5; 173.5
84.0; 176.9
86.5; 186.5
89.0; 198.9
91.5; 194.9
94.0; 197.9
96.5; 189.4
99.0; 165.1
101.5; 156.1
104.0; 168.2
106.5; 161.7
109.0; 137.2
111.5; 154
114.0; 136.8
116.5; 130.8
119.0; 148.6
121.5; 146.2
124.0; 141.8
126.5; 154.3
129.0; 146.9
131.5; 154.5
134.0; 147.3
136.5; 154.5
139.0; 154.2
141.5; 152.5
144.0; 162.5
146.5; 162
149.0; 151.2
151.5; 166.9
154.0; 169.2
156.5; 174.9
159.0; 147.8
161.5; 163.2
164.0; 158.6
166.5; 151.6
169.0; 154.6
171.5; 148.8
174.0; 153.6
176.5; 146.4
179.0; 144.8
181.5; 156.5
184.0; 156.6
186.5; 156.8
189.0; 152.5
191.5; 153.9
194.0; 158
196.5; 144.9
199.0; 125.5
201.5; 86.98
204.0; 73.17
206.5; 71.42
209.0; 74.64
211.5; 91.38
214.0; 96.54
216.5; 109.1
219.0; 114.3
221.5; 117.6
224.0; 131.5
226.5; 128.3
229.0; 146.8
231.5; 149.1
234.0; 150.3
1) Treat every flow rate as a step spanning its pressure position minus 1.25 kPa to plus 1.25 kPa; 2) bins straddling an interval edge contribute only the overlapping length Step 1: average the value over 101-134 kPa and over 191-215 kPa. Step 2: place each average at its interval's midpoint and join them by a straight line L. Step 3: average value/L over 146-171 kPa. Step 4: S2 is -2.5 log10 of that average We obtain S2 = -0.24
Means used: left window 149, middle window 160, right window 106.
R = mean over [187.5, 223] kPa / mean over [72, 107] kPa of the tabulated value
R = 0.64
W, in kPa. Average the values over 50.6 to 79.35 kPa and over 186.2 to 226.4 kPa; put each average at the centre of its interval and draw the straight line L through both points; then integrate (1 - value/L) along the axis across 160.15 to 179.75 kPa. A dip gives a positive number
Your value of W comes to -3.5 kPa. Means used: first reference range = 171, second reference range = 116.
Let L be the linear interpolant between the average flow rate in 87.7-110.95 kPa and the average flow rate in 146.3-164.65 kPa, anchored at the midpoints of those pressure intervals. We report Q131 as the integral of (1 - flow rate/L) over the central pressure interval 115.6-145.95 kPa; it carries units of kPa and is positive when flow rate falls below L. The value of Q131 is 3.1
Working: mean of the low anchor 174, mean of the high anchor 162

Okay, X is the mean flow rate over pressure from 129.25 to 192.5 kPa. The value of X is 156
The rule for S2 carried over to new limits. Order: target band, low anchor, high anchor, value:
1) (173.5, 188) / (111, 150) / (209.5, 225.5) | -0.21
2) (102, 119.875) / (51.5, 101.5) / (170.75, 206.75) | 0.11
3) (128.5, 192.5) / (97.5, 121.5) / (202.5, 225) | -0.25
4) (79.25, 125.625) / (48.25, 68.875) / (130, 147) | -0.01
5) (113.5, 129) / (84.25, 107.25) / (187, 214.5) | 0.14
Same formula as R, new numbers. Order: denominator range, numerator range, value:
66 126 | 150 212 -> 0.85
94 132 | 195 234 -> 0.73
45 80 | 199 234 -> 0.64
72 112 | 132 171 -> 0.92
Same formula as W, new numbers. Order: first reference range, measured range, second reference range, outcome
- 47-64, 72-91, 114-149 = -0.98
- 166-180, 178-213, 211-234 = 3.64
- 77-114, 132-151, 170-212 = -0.48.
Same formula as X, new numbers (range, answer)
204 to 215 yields 82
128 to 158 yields 158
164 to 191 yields 153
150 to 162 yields 164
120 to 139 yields 150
